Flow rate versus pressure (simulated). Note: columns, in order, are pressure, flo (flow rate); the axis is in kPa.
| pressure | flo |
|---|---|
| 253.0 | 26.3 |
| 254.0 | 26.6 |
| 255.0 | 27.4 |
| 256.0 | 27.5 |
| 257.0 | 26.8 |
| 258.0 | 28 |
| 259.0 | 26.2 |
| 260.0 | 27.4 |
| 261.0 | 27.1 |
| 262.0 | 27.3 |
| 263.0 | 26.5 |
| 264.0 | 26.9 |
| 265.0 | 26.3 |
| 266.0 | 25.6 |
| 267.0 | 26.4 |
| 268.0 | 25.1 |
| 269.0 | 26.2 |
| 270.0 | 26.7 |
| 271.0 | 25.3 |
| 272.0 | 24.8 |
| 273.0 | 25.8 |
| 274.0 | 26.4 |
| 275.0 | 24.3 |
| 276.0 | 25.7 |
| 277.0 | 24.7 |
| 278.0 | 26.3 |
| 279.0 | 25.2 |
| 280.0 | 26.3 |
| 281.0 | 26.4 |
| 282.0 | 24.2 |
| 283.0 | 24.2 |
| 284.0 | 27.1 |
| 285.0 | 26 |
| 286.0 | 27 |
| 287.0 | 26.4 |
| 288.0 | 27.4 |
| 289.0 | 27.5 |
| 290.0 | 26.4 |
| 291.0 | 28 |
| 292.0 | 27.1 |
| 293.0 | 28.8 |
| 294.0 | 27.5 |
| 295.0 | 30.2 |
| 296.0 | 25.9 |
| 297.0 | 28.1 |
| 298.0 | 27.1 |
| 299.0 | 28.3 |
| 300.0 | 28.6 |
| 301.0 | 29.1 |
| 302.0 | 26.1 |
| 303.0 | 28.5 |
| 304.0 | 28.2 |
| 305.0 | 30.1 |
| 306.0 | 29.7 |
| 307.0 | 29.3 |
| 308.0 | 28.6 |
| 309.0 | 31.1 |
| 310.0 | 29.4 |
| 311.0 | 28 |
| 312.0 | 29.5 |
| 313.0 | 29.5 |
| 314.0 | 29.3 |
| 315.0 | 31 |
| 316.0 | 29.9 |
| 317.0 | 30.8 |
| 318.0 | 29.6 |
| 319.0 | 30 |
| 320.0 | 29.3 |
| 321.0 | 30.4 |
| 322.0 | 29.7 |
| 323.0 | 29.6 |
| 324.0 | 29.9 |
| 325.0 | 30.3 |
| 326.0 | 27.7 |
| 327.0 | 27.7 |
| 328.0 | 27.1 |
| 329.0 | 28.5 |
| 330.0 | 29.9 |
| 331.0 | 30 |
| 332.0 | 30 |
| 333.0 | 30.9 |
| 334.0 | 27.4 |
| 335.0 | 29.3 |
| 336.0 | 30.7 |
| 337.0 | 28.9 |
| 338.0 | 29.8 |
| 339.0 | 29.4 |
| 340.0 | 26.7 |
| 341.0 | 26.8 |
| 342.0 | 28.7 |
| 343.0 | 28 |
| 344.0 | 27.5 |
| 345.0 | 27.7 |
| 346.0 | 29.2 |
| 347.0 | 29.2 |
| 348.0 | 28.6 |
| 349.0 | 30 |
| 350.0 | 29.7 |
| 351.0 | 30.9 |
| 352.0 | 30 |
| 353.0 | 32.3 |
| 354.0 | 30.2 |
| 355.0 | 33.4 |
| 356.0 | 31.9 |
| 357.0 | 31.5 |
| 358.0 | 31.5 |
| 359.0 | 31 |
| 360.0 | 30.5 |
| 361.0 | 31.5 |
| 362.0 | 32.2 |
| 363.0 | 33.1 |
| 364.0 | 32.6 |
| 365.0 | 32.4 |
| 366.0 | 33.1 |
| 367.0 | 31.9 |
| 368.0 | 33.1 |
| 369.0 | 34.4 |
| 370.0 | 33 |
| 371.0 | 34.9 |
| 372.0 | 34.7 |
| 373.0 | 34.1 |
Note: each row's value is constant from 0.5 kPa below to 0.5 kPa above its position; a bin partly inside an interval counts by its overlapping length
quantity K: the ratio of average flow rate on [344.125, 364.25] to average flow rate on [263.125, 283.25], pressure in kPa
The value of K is 1.20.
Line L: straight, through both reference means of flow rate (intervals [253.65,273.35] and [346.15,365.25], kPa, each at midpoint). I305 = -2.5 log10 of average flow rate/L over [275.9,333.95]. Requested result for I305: 0.01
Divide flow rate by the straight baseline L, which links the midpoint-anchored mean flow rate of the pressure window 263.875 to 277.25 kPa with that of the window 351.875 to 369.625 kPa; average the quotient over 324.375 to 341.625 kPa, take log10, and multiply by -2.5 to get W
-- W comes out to 0.05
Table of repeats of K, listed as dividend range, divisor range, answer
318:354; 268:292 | 1.12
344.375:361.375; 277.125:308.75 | 1.11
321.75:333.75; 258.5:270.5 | 1.10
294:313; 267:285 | 1.12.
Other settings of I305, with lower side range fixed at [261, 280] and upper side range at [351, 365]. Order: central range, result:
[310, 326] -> -0.025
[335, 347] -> 0.073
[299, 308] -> -0.023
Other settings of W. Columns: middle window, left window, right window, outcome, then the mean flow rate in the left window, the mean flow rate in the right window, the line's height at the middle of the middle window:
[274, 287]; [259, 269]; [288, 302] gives 0.06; 26.5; 27.8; 27.2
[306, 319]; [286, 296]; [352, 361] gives -0.03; 27.6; 31.5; 28.8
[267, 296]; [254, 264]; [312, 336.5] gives 0.06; 27.1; 29.5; 27.9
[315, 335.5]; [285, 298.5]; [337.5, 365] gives -0.02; 27.4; 30.2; 29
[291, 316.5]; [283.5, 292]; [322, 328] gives -0.04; 27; 28.9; 27.8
